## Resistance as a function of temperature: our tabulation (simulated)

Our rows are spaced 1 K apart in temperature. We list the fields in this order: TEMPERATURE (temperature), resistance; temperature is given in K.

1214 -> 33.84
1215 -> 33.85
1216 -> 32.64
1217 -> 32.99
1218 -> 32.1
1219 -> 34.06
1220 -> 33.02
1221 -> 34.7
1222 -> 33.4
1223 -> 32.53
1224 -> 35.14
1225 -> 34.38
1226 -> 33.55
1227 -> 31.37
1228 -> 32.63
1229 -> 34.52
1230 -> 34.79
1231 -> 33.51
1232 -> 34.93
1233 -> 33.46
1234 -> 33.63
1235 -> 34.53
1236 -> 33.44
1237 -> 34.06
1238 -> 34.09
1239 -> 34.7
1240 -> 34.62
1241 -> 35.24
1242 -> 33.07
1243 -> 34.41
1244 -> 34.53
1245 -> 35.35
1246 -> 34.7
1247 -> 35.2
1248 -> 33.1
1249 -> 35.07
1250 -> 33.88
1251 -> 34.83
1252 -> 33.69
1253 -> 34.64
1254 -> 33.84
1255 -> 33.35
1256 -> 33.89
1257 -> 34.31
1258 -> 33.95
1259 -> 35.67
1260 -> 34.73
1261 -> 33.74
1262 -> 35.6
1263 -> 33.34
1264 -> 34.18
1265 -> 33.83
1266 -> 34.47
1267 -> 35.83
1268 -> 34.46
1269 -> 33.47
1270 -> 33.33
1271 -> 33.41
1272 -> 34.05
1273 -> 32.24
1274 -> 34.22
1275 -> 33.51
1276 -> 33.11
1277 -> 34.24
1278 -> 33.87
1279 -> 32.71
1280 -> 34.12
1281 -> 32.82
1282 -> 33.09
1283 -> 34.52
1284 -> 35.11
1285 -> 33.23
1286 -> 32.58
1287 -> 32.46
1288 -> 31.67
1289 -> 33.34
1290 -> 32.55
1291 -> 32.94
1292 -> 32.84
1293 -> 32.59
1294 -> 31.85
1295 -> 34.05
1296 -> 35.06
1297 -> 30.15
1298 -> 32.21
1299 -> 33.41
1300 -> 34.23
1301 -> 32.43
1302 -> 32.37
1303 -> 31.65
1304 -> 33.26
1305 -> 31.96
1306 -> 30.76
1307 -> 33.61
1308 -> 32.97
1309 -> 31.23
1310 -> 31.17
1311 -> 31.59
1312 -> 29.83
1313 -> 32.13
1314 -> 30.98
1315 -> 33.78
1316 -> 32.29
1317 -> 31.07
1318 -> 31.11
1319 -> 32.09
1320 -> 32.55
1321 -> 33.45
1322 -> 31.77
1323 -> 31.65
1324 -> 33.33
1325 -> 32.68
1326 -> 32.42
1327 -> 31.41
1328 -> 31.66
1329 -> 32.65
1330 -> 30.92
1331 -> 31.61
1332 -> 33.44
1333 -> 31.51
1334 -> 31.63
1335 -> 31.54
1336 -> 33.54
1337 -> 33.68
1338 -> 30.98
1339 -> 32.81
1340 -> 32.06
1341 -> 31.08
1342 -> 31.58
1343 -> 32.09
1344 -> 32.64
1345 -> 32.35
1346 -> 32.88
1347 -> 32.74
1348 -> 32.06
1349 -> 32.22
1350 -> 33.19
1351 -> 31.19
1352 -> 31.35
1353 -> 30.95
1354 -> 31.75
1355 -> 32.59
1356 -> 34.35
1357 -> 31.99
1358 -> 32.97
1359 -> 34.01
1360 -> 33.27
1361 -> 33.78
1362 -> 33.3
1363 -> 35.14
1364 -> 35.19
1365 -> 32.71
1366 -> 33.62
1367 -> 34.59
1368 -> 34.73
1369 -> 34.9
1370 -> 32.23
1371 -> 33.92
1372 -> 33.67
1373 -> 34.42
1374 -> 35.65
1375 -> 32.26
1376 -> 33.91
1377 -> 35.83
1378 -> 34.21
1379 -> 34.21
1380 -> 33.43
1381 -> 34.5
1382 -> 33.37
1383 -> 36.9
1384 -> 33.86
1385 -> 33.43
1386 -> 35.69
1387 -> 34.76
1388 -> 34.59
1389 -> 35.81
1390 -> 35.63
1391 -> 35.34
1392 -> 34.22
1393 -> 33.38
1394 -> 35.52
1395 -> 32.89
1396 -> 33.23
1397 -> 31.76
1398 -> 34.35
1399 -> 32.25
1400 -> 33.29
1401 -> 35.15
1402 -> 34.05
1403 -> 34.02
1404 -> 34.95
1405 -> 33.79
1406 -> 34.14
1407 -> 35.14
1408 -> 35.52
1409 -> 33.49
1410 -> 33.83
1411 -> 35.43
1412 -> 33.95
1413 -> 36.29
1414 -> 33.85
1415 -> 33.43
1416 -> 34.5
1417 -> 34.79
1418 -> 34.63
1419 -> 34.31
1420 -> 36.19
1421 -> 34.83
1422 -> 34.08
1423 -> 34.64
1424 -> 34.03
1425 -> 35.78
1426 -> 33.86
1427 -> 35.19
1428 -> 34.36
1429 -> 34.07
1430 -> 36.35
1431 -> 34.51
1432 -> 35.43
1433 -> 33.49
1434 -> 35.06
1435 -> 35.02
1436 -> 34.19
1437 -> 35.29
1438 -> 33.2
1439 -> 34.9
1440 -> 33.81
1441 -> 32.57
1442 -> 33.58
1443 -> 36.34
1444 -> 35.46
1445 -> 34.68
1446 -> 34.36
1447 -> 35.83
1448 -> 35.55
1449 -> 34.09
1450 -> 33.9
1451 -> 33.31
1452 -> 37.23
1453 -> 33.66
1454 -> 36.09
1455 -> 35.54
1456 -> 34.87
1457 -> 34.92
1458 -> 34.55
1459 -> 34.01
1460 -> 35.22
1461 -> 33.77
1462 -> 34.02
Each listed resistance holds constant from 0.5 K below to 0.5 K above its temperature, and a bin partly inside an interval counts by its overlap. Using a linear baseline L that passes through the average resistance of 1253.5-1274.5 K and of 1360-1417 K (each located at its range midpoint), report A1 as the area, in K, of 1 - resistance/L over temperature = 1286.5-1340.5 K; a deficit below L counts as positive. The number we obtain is 3.0 K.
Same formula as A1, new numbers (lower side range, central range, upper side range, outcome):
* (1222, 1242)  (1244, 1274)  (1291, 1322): -0.8 K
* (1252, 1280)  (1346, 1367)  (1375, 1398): 0.8 K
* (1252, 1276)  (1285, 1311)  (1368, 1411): 1.2 K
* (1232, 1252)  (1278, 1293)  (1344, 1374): 0.3 K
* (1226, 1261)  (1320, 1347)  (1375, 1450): 1.7 K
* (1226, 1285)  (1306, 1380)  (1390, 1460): 3.5 K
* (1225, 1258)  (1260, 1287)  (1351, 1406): 0.2 K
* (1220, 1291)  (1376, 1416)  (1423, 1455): 0.2 K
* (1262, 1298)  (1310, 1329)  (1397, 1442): 1.0 K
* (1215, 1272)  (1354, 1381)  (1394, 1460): 0.4 K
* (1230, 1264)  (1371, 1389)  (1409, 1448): 0.1 K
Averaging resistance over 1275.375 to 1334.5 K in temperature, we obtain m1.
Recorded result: 32.5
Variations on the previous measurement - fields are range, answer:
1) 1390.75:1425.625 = 34.3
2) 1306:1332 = 32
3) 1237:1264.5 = 34.4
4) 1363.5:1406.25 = 34.2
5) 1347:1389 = 33.7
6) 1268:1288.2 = 33.4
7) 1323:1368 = 32.6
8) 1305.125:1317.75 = 31.8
